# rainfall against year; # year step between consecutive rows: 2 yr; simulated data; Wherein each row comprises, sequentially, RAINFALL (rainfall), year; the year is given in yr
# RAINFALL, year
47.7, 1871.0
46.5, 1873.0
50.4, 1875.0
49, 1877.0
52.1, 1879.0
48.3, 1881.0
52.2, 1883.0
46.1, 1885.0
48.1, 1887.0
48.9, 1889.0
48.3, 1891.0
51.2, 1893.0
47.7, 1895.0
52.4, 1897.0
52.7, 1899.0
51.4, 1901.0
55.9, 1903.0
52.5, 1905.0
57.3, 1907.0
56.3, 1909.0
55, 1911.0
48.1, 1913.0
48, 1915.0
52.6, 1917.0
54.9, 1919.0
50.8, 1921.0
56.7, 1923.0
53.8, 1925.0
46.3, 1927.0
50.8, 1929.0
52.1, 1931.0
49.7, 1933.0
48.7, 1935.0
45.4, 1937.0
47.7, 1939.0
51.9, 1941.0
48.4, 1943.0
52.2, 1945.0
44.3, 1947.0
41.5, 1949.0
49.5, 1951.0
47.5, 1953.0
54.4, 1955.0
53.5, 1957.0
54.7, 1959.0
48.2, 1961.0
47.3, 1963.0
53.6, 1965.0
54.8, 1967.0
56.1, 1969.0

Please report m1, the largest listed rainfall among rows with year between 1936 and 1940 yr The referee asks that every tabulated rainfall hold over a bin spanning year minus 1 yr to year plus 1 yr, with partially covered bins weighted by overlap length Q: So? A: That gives 47.7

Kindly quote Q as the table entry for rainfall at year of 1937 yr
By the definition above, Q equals 45.4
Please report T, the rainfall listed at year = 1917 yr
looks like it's 52.6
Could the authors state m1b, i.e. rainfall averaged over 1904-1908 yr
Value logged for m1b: 54.9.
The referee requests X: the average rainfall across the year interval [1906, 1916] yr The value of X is 52.9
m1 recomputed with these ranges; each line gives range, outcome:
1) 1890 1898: 52.4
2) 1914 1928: 56.7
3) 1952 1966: 54.7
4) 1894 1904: 55.9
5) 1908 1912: 56.3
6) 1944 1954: 52.2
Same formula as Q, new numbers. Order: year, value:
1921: 50.8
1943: 48.4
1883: 52.2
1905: 52.5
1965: 53.6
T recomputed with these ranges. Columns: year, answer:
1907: 57.3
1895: 47.7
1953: 47.5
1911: 55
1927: 46.3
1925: 53.8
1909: 56.3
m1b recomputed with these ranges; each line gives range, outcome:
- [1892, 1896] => 49.5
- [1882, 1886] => 49.2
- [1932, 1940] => 47.9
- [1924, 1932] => 50.8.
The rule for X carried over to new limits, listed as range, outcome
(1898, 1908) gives 54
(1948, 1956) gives 48.2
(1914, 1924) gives 52.6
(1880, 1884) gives 50.2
